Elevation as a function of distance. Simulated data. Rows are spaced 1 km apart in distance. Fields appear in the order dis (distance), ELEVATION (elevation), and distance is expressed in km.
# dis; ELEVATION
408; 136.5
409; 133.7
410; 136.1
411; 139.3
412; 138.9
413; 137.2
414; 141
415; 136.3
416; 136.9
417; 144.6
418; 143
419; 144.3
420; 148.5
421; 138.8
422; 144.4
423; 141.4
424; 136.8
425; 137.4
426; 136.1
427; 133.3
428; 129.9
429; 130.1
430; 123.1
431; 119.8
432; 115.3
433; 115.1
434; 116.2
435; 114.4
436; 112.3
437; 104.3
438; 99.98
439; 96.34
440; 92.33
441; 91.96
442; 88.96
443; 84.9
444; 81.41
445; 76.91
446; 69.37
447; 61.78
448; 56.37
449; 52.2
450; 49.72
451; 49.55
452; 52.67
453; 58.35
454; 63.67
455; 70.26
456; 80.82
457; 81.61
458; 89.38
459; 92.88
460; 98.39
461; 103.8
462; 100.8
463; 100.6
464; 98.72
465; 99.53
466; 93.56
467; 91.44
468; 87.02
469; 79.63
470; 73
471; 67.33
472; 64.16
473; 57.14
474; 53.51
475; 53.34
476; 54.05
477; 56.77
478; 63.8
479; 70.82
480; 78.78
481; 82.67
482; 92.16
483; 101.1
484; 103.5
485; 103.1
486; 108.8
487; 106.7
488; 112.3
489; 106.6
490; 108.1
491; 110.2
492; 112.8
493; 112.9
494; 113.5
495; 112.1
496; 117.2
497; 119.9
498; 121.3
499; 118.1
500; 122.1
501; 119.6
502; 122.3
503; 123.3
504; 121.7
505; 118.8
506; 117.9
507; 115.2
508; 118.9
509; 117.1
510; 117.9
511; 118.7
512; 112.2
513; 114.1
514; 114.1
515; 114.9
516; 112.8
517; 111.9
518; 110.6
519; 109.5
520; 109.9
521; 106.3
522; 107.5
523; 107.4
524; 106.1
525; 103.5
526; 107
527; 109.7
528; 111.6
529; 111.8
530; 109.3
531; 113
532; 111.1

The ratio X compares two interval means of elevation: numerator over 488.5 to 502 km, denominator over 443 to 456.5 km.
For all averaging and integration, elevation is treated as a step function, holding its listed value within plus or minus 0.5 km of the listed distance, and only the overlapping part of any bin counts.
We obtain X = 1.8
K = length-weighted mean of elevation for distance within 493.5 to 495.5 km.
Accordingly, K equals 113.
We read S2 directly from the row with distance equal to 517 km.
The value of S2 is 111.9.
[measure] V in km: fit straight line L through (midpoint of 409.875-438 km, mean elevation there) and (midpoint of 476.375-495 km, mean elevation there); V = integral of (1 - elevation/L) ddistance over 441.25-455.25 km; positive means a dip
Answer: 6.20 km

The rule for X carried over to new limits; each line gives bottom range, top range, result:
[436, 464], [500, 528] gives 1.41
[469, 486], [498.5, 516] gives 1.58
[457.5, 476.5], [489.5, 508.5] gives 1.43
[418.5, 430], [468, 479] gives 0.46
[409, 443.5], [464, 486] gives 0.63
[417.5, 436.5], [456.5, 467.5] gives 0.73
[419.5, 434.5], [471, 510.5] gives 0.77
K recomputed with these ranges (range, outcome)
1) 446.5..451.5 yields 53.9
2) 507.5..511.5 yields 118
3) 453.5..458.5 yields 77.1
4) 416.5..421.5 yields 144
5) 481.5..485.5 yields 100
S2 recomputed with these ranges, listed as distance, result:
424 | 136.8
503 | 123.3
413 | 137.2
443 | 84.9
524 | 106.1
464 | 98.72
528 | 111.6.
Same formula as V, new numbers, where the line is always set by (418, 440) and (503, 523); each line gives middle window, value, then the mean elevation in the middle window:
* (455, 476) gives 6.66 km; 82.3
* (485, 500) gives 0.52 km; 113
